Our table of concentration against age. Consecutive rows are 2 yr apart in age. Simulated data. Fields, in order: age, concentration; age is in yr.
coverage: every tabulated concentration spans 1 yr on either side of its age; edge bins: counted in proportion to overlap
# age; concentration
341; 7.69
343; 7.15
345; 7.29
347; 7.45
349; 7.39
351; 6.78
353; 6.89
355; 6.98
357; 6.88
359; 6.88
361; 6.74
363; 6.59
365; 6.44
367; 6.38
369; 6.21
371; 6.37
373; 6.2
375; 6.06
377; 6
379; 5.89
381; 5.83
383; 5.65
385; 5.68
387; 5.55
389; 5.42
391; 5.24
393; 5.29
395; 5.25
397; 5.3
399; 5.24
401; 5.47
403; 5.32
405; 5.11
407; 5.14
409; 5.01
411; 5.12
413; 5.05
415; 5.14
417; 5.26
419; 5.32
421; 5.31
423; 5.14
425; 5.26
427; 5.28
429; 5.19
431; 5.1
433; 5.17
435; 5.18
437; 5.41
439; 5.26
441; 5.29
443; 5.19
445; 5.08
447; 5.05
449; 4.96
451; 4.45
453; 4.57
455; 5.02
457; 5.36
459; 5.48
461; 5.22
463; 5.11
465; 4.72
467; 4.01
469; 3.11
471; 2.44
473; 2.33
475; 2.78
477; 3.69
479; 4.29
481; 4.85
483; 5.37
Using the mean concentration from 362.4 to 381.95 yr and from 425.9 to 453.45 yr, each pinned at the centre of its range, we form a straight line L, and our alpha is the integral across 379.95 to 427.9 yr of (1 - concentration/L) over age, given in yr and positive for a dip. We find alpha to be 3.1 yr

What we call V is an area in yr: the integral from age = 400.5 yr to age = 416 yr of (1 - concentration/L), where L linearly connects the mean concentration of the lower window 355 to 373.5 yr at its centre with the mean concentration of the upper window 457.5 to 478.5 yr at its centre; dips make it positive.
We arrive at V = 0.8 yr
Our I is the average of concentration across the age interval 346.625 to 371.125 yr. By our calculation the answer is 6.76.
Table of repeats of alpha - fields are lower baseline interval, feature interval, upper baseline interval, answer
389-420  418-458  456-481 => -4.4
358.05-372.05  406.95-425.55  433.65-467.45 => 1.5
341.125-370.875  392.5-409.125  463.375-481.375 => 1.1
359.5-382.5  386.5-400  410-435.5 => 1.1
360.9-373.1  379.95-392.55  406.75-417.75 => 0.7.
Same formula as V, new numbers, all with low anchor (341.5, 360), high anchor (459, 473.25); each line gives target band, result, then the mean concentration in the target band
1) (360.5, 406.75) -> 3.4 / 5.77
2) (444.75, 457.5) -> -1.3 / 4.9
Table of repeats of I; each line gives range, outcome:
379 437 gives 5.3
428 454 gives 5.07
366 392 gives 5.88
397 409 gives 5.24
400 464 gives 5.16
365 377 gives 6.24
